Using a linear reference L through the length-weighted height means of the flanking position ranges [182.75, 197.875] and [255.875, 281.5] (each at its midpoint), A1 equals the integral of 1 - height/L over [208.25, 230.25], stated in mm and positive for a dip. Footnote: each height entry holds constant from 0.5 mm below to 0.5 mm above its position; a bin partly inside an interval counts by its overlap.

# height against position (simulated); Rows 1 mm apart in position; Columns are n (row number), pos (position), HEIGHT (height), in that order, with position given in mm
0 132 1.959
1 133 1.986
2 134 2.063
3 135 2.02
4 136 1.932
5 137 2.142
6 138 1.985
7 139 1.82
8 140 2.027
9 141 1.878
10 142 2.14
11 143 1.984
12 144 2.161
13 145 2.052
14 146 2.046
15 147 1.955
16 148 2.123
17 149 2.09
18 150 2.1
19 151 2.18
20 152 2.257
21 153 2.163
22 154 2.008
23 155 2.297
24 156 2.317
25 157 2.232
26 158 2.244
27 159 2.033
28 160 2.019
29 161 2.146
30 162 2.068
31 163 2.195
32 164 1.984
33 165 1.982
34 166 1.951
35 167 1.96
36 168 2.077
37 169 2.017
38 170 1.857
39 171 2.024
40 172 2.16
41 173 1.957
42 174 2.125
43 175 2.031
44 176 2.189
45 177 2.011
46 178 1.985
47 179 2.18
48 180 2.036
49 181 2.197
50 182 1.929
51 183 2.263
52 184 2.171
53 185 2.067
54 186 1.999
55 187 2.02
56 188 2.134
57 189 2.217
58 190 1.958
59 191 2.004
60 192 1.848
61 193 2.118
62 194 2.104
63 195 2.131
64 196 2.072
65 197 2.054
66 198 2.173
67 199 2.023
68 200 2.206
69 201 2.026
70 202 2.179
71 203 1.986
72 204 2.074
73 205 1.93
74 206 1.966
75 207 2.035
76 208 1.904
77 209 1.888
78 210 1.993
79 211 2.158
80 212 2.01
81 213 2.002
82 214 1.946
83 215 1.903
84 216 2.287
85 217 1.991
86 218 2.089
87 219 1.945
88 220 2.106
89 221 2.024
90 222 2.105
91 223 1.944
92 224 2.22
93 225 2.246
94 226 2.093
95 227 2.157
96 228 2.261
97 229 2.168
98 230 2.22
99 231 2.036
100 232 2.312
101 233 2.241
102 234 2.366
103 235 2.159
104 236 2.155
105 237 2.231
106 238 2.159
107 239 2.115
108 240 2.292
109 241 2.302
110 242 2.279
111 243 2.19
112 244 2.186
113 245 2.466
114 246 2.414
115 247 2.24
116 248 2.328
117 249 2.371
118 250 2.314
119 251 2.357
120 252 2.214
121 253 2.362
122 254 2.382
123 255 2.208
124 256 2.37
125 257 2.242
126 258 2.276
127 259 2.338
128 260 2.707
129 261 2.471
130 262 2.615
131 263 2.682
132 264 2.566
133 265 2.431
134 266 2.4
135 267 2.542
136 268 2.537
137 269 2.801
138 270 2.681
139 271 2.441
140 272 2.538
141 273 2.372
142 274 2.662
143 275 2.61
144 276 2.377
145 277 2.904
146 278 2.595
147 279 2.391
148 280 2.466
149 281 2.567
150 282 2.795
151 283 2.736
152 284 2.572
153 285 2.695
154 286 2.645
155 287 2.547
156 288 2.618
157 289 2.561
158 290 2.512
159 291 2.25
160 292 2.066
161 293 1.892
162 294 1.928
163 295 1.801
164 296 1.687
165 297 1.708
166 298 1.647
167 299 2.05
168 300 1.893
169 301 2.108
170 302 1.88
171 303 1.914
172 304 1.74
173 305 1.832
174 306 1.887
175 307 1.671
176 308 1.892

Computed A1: 1.6 mm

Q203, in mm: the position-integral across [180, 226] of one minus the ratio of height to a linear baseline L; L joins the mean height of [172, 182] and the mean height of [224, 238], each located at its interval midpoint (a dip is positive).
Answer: 1.7 mm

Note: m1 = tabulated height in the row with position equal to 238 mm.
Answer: 2.159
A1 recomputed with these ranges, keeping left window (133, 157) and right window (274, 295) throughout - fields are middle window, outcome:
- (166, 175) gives 0.5 mm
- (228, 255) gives 1.0 mm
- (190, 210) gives 1.8 mm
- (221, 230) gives 0.6 mm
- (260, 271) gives -0.7 mm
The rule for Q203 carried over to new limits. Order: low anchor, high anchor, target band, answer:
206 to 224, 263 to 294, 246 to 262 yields -0.2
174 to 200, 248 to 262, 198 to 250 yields 2.3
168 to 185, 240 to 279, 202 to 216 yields 1.3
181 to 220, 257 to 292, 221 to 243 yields 0.7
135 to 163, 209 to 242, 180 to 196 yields 0.3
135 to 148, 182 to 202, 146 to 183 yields -0.8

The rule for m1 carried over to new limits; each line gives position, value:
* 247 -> 2.24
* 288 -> 2.618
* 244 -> 2.186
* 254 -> 2.382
